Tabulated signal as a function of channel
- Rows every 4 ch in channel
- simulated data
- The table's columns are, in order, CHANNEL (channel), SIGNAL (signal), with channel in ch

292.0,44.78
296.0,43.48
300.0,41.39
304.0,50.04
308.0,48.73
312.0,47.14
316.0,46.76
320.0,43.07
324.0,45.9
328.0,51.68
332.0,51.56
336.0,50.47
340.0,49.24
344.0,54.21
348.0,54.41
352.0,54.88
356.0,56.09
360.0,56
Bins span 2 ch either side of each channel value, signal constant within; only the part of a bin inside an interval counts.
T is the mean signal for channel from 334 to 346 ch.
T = 51.3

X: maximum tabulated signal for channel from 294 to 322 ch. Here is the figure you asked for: 50.04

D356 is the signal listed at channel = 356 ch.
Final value 56.09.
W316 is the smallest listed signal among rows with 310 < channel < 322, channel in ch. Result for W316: 43.07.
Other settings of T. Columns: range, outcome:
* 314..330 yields 46.9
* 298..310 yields 46.7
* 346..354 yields 54.6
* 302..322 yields 47.1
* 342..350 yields 54.3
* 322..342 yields 49.8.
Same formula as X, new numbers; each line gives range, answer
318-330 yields 51.68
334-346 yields 54.21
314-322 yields 46.76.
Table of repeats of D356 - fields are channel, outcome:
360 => 56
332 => 51.56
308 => 48.73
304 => 50.04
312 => 47.14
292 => 44.78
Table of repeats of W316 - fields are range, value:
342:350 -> 54.21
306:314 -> 47.14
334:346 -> 49.24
